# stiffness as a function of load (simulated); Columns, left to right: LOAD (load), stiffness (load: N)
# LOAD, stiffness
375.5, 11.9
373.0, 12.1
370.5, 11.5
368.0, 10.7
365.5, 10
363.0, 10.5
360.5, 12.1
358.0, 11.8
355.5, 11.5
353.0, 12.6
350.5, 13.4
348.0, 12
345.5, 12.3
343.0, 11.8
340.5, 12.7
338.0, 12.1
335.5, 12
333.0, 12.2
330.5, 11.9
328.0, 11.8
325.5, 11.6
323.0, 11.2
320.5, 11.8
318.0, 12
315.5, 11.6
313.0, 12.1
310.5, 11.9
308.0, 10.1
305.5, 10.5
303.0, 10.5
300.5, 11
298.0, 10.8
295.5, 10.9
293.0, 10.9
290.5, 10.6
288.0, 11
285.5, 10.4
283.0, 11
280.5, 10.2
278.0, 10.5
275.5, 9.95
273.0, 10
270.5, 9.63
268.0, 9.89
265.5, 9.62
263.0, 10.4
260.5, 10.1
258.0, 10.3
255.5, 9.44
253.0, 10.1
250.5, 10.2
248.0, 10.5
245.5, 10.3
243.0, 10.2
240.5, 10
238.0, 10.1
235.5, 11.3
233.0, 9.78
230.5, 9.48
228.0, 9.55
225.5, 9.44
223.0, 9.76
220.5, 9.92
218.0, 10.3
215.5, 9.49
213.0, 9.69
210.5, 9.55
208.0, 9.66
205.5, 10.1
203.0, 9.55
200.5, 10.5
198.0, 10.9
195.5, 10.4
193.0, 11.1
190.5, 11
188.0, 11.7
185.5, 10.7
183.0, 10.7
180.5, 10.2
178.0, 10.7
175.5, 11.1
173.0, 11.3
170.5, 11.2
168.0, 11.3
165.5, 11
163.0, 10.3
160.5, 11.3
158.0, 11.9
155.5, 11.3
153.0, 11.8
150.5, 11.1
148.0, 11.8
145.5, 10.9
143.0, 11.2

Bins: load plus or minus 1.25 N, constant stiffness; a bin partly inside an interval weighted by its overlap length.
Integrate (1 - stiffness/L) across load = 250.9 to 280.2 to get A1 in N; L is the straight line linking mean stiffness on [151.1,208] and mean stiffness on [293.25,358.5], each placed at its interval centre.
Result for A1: 3.5 N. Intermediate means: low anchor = 10.9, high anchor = 11.7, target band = 10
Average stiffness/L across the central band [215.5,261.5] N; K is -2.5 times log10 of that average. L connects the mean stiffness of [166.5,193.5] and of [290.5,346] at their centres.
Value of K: 0.12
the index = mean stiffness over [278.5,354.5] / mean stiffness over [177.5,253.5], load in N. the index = 1.12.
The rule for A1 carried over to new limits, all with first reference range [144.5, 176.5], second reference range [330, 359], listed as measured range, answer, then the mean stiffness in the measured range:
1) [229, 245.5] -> 2.1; 10.1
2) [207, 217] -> 1.7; 9.61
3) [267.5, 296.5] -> 3.6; 10.4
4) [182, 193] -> 0.3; 11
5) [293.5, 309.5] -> 1.8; 10.7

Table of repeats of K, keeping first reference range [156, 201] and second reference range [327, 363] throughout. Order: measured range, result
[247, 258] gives 0.14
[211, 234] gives 0.16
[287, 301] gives 0.09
